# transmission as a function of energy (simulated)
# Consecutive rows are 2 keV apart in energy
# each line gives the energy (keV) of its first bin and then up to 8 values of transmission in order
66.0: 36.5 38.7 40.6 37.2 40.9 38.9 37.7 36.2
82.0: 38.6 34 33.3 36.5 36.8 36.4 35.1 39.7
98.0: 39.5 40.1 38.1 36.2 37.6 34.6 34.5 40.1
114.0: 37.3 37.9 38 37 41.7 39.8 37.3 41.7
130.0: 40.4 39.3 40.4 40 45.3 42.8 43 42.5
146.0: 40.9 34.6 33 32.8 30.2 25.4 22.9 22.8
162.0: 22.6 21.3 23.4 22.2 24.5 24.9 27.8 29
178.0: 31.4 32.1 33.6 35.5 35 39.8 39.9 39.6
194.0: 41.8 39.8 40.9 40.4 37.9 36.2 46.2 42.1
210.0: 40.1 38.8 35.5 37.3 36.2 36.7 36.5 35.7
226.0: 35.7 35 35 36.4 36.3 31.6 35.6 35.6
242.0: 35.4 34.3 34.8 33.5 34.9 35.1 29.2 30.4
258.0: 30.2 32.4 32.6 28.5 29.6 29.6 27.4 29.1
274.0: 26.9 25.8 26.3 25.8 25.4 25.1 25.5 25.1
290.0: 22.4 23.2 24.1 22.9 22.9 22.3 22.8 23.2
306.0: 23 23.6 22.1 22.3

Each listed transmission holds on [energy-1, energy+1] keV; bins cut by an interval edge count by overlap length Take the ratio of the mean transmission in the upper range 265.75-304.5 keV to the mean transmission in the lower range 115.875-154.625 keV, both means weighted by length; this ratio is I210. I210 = 0.65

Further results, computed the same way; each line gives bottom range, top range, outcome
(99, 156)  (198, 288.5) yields 0.87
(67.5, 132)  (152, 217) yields 0.87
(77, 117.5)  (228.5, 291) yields 0.83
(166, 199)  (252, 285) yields 0.86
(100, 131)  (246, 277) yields 0.80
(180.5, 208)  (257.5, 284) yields 0.73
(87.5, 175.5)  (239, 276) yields 0.90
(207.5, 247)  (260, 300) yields 0.73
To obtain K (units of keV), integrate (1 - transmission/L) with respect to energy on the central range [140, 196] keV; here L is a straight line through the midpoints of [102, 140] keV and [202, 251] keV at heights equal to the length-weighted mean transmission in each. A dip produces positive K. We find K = 8.75 keV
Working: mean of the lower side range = 38.9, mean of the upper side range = 36.5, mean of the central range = 31.9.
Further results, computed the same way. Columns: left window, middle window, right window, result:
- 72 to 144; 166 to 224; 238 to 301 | -4.3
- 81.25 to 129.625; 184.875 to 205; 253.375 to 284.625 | -4.0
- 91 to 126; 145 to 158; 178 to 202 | 2.0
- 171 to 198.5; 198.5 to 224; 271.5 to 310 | -4.9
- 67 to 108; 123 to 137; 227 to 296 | -1.6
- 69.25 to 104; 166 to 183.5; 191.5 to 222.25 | 4.8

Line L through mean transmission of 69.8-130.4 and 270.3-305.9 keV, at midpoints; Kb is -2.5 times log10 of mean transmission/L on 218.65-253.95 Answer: -0.23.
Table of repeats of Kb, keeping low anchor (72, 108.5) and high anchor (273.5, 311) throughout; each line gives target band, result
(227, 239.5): -0.24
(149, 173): 0.27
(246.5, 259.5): -0.21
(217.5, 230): -0.25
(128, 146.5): -0.21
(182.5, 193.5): -0.22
